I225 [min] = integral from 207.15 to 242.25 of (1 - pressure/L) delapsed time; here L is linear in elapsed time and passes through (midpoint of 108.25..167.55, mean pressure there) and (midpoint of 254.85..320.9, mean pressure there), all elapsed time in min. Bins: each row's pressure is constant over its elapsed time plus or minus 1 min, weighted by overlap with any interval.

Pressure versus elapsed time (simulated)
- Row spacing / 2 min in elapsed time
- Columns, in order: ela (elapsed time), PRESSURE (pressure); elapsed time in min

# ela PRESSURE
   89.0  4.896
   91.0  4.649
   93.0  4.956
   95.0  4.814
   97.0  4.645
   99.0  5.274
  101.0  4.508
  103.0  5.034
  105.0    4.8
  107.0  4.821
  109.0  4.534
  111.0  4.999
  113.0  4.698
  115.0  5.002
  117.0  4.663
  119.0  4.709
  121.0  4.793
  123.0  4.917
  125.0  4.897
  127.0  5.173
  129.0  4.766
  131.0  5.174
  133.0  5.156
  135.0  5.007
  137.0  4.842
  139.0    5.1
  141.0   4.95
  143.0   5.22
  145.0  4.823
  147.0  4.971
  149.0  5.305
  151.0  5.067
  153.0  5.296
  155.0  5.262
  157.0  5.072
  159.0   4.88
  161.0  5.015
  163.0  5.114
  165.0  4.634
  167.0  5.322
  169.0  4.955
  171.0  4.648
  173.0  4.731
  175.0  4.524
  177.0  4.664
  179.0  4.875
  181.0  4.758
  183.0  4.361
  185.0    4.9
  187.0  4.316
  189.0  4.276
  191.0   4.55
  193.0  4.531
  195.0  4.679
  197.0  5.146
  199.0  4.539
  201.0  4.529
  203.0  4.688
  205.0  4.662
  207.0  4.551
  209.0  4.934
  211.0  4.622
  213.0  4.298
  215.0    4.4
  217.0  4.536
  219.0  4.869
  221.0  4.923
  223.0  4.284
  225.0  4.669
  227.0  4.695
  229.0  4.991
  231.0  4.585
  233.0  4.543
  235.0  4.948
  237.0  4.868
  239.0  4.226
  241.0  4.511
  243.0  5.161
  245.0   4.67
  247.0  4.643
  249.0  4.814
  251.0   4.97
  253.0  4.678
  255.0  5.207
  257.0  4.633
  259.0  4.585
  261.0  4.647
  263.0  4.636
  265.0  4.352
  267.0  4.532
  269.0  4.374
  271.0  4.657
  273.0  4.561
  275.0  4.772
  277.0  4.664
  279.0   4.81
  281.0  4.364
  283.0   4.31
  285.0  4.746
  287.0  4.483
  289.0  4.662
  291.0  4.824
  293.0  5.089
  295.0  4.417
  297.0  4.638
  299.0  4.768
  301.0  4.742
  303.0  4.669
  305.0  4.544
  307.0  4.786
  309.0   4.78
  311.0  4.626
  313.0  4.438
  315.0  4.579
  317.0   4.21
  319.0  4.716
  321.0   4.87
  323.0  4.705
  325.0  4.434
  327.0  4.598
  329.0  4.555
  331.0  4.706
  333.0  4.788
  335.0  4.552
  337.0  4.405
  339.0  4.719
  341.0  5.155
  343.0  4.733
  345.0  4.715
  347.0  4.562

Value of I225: 1.0 min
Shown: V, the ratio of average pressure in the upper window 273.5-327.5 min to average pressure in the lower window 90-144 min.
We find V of 0.9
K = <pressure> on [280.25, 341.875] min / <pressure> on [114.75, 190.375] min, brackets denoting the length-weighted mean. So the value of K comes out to 0.9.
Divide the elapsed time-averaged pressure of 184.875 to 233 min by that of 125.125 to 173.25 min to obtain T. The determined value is 0.92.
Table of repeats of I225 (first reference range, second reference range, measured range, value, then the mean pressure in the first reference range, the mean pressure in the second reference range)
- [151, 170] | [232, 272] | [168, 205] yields 2.28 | 5.06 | 4.68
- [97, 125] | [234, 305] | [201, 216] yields 0.45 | 4.82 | 4.67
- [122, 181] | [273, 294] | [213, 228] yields 0.66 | 4.97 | 4.67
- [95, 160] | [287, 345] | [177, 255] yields 2.33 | 4.95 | 4.67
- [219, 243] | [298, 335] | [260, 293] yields 0.42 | 4.69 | 4.64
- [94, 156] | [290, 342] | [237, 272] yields 0.62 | 4.94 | 4.67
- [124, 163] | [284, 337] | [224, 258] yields 0.43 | 5.05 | 4.65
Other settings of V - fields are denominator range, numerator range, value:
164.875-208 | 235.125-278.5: 1.00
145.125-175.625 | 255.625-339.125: 0.93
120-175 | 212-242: 0.93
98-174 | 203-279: 0.94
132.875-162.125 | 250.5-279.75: 0.92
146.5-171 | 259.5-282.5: 0.90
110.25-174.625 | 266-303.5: 0.93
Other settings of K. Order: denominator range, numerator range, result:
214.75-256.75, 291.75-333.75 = 0.98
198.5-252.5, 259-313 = 0.99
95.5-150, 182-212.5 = 0.94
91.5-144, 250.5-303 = 0.95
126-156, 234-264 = 0.94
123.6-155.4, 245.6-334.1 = 0.92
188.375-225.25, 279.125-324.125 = 1.00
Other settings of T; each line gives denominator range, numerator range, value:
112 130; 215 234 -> 0.96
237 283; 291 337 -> 1.00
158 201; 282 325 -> 0.98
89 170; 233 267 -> 0.95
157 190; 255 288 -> 0.96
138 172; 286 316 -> 0.93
